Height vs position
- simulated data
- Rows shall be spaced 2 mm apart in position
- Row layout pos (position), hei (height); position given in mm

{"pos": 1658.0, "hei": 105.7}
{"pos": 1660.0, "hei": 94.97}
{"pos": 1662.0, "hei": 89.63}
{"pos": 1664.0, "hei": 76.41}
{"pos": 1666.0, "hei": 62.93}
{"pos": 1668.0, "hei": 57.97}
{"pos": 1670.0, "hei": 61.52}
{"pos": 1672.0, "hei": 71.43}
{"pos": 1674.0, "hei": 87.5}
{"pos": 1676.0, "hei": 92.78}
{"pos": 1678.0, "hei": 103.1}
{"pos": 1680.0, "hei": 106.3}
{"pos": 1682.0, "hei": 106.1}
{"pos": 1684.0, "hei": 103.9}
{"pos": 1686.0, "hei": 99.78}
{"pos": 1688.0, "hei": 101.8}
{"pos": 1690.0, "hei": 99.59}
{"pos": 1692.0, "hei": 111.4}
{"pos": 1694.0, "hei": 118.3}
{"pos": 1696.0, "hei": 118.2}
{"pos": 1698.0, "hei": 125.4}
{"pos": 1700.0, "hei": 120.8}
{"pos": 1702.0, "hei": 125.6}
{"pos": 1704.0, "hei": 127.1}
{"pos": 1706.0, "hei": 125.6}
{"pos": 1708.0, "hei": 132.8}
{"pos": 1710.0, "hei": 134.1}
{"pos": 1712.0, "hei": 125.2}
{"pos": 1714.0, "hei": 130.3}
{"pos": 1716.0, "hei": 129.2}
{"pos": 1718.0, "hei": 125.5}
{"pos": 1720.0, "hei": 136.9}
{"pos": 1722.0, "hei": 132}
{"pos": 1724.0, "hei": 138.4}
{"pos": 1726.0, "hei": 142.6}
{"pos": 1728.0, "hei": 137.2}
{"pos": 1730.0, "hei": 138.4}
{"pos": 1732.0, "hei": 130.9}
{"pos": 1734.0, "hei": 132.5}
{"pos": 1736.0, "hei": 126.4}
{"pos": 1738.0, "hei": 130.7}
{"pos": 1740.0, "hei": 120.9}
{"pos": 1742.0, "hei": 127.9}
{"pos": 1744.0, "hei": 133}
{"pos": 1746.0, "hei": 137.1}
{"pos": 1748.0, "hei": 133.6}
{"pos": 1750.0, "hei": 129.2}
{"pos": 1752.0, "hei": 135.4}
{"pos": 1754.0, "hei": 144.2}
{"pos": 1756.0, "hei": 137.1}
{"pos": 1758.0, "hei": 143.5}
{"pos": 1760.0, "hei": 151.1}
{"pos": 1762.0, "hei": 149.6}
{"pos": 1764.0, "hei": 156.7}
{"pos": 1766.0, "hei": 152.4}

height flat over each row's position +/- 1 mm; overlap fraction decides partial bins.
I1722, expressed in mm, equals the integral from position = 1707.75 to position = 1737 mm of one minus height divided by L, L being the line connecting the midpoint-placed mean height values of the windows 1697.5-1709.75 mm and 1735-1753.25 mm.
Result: -1.0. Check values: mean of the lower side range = 127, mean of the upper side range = 131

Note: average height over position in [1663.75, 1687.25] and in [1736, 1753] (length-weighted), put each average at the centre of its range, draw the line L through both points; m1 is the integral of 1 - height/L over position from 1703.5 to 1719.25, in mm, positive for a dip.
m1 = -2.83 mm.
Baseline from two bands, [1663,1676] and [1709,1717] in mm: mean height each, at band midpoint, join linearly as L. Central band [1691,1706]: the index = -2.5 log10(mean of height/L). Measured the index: -0.104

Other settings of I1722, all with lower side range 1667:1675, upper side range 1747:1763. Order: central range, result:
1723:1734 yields -1.77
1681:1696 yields -3.96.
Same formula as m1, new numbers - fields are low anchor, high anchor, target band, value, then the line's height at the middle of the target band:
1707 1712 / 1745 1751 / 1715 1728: -0.2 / 132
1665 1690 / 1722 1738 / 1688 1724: -3.5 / 114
